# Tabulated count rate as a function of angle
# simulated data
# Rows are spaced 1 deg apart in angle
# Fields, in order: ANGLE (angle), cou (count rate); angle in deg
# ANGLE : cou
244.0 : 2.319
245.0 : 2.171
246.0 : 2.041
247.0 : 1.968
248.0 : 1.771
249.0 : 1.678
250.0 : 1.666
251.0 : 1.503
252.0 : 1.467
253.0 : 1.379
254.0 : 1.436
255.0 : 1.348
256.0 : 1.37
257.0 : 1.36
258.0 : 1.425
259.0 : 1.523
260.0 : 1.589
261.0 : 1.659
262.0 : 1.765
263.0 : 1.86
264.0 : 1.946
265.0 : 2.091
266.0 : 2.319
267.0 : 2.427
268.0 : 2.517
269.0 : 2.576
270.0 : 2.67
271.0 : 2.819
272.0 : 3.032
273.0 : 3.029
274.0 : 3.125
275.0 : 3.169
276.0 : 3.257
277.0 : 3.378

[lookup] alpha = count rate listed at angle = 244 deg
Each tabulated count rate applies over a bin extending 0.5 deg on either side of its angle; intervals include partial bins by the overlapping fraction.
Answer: 2.319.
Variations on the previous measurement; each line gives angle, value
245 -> 2.171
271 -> 2.819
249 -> 1.678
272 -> 3.032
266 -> 2.319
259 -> 1.523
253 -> 1.379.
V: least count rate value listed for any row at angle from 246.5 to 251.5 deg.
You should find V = 1.503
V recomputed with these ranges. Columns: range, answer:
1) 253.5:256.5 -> 1.348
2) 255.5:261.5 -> 1.36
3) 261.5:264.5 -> 1.765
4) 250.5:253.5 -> 1.379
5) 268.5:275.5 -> 2.576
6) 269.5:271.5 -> 2.67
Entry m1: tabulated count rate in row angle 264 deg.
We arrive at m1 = 1.946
